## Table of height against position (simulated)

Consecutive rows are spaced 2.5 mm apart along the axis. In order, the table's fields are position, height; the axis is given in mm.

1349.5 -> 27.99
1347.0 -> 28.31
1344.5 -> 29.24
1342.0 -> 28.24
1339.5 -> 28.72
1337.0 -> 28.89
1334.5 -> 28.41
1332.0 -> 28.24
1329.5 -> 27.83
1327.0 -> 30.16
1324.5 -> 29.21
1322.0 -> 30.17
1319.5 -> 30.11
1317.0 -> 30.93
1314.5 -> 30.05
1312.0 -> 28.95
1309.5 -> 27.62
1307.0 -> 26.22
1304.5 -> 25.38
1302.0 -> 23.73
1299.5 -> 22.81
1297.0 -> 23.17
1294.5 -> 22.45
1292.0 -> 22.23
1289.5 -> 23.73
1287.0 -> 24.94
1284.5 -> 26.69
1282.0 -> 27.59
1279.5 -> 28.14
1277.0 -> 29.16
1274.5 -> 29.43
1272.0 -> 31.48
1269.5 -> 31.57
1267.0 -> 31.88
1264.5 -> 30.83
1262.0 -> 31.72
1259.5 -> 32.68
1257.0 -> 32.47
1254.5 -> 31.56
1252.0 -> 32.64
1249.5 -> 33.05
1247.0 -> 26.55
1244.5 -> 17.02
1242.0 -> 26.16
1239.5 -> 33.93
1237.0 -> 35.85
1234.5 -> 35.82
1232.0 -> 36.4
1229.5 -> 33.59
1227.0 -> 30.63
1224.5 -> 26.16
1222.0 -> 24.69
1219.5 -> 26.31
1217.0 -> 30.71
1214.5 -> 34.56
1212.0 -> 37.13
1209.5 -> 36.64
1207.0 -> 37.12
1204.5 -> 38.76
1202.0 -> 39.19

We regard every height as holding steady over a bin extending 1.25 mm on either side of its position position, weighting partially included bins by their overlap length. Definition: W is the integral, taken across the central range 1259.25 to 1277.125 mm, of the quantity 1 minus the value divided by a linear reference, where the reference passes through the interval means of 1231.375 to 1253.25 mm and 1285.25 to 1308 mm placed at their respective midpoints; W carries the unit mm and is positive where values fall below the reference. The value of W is -2.40 mm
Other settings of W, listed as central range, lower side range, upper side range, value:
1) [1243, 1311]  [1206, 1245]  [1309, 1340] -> 6.2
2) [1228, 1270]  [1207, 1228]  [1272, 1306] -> -3.9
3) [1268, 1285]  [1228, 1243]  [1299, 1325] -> 0.7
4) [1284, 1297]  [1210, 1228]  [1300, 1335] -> 2.3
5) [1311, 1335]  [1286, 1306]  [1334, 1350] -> -2.7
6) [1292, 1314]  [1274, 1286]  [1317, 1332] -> 2.9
